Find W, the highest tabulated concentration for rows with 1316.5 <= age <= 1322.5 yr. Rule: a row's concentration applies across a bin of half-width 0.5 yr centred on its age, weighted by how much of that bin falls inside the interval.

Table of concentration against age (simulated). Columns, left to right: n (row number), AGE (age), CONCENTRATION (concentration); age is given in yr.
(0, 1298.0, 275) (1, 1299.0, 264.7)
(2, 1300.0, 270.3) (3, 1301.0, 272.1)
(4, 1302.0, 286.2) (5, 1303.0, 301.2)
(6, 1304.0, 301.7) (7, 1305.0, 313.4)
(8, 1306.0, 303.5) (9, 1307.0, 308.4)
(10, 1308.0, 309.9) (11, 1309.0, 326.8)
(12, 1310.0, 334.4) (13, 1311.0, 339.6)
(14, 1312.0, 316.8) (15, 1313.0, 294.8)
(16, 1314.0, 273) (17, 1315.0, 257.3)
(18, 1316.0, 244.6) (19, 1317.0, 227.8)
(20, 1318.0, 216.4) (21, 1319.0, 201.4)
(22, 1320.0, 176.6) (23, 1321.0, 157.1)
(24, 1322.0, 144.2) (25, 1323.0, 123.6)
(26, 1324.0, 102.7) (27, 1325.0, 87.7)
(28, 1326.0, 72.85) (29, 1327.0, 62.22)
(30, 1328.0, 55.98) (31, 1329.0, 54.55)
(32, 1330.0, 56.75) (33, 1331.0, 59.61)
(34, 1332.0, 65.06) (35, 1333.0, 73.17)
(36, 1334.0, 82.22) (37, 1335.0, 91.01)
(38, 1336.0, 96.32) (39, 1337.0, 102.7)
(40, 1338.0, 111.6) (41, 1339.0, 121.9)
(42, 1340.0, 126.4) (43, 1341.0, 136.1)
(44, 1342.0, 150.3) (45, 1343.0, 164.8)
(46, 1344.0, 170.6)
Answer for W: 227.8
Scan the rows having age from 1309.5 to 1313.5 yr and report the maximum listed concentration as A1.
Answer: 339.6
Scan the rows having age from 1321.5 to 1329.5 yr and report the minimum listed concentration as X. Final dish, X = 54.55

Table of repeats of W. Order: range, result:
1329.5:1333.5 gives 73.17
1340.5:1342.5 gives 150.3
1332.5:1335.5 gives 91.01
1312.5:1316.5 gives 294.8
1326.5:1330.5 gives 62.22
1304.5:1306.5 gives 313.4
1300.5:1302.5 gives 286.2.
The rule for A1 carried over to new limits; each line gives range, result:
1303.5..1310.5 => 334.4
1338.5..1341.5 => 136.1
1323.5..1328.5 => 102.7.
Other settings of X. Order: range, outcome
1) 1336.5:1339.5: 102.7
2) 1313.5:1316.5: 244.6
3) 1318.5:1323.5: 123.6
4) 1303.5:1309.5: 301.7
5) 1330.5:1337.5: 59.61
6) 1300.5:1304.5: 272.1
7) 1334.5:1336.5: 91.01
